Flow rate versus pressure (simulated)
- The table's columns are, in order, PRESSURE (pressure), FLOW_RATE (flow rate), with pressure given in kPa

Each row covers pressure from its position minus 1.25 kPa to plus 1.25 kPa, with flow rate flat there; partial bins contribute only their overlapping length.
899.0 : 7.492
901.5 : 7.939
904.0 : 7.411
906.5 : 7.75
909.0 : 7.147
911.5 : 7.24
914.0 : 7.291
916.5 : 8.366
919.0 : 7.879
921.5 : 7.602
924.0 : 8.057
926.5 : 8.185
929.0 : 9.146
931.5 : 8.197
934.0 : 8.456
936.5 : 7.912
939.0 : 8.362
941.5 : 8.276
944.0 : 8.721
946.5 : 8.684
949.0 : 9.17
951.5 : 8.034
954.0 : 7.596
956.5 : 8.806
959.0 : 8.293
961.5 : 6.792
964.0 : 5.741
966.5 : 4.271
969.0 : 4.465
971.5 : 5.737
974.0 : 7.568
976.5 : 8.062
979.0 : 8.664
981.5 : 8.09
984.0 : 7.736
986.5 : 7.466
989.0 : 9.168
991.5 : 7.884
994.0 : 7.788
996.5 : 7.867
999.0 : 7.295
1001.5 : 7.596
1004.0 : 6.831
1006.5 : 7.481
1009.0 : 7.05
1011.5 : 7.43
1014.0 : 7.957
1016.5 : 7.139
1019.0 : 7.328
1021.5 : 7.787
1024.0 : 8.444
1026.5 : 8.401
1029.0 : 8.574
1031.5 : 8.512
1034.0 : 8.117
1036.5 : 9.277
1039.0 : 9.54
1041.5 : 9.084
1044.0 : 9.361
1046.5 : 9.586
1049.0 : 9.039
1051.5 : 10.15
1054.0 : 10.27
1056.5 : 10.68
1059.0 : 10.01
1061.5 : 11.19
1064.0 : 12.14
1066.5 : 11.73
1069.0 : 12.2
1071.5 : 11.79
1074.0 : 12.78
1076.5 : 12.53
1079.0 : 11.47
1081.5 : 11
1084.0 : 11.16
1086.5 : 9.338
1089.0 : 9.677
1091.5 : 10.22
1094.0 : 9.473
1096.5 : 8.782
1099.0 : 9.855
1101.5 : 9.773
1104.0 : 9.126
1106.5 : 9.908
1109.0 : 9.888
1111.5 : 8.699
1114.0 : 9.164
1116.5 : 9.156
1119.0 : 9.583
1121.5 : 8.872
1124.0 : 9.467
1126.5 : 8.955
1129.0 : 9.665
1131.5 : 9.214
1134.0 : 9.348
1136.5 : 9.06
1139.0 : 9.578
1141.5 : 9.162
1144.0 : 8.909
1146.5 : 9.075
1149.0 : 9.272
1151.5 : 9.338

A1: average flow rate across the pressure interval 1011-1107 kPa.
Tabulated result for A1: 9.78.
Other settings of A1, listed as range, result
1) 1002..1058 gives 8.54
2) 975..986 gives 8.08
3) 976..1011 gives 7.77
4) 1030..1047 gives 9.04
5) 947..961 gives 8.31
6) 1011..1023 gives 7.55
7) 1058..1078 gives 11.8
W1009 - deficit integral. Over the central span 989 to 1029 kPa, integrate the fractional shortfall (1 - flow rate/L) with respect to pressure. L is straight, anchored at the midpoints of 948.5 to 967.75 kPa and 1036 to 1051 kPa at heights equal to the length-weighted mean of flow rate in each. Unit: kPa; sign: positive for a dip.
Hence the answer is 3.80 kPa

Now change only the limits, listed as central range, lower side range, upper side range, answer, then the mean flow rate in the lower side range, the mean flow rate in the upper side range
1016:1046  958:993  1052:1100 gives 2.21 kPa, 7.13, 10.9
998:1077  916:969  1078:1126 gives -2.46 kPa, 7.84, 9.7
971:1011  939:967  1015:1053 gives 2.62 kPa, 7.79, 8.69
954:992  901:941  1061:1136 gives 5.98 kPa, 7.94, 10.2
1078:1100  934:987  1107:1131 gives -2.79 kPa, 7.57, 9.29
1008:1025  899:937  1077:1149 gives 2.26 kPa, 7.89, 9.58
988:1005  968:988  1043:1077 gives 0.67 kPa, 7.28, 10.9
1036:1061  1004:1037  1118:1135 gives -4.52 kPa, 7.89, 9.3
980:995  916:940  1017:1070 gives 1.45 kPa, 8.21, 9.54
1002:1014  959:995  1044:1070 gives 1.68 kPa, 7.14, 10.6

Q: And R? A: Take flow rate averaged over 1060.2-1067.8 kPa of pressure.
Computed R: 11.7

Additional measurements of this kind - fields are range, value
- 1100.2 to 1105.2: 9.46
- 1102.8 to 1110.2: 9.64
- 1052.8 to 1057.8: 10.5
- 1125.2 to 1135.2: 9.3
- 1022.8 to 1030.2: 8.47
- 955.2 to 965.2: 7.42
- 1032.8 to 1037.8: 8.71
